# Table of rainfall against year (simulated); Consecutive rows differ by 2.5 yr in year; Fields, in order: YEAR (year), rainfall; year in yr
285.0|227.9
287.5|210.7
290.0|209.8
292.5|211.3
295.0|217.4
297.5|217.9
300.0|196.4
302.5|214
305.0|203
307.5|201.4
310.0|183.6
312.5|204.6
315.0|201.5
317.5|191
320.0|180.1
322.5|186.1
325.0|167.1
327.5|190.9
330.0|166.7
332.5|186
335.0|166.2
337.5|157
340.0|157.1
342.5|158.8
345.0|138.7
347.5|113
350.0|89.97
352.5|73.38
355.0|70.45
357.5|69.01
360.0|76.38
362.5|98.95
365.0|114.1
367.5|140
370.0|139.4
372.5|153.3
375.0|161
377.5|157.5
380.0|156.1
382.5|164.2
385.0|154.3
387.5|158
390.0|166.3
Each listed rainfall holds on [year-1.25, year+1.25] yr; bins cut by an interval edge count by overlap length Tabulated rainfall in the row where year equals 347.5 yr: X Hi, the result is 113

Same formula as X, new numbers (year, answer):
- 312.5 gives 204.6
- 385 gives 154.3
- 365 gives 114.1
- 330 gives 166.7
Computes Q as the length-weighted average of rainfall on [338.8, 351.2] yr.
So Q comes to 132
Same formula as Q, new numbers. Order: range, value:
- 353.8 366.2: 85.7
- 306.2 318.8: 196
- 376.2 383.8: 159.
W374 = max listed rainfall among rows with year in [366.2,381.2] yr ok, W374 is 161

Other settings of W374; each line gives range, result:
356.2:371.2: 140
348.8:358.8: 89.97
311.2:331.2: 204.6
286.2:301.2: 217.9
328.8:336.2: 186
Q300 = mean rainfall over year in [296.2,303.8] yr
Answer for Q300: 209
